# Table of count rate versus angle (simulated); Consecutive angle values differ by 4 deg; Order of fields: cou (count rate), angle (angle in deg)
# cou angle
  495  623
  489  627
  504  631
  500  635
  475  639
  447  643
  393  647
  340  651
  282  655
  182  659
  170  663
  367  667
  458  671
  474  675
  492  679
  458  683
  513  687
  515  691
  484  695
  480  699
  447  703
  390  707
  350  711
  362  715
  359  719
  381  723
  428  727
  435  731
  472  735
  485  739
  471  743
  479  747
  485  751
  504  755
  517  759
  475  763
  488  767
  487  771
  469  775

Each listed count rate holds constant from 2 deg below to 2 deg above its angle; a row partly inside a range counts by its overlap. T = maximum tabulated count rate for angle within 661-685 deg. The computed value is 492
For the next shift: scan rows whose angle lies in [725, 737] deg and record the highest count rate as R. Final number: 472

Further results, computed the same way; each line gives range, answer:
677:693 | 515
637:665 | 475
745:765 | 517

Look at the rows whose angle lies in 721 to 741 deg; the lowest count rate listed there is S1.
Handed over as 381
